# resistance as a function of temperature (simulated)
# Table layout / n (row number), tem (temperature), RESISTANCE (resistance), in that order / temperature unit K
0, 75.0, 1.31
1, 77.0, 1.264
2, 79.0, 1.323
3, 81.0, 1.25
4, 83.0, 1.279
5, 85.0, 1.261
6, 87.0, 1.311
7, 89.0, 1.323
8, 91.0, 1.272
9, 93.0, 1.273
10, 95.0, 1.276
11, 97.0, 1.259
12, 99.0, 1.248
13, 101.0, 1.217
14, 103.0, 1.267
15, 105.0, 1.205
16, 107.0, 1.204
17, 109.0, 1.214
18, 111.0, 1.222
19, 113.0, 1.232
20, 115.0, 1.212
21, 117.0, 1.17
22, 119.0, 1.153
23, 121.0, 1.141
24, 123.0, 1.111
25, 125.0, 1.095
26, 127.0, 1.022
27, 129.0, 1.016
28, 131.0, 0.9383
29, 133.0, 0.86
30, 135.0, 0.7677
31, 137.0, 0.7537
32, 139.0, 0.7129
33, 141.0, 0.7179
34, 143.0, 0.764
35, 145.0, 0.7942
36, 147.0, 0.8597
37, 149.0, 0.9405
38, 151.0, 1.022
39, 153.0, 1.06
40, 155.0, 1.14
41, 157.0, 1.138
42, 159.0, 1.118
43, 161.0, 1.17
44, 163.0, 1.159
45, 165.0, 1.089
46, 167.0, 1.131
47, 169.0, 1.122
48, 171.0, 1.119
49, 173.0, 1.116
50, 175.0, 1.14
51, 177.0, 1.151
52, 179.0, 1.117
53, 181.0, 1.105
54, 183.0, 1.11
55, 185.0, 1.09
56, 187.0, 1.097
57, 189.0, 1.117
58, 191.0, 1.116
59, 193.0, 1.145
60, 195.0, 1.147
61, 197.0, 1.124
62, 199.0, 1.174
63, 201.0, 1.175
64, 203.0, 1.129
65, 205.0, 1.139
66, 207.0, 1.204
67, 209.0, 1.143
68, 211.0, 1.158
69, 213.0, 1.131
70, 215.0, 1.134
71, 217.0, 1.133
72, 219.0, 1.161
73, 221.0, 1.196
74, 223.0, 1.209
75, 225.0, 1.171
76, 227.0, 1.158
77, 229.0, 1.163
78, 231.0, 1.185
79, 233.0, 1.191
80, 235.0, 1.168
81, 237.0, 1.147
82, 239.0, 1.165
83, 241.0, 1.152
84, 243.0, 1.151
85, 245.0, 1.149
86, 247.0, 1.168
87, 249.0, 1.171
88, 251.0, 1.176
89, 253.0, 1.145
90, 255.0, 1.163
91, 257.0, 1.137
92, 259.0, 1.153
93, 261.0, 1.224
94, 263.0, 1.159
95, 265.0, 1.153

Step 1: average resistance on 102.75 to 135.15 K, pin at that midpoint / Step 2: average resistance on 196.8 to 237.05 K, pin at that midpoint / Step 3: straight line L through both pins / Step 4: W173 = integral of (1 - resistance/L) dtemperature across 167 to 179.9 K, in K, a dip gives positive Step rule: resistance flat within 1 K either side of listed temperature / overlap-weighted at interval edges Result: 0.1 K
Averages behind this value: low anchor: 1.11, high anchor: 1.16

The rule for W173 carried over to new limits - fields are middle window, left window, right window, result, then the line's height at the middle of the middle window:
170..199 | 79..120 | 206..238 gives 1.6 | 1.19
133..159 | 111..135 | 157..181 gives 4.9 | 1.1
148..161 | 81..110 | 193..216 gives 1.3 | 1.2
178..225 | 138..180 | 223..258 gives -1.9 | 1.1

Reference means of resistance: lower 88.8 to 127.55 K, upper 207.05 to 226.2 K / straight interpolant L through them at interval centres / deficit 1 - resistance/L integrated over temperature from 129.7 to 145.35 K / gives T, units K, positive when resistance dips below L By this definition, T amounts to 5.3 K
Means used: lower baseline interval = 1.21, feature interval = 0.793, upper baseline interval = 1.16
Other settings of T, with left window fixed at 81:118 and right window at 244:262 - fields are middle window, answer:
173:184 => 0.7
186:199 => 0.8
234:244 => 0.1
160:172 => 0.8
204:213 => 0.2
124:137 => 3.1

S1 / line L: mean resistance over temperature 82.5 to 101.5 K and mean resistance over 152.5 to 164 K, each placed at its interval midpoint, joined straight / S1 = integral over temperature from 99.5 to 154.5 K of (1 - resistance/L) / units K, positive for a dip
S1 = 8.0 K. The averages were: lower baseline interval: 1.27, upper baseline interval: 1.13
